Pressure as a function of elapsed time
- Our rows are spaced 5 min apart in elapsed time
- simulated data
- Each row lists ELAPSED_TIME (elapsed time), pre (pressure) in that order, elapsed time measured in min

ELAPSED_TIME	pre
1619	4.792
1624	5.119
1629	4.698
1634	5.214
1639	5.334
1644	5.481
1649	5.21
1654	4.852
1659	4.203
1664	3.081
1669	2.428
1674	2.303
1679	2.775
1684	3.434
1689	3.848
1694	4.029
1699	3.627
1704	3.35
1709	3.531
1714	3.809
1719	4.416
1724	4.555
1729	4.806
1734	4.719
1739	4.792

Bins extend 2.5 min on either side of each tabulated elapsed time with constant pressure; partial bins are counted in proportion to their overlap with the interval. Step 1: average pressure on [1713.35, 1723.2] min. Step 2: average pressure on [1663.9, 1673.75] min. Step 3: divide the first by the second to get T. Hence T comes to 1.65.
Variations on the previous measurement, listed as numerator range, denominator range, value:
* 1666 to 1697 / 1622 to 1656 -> 0.61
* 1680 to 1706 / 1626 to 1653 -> 0.70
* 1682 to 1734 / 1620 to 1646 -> 0.77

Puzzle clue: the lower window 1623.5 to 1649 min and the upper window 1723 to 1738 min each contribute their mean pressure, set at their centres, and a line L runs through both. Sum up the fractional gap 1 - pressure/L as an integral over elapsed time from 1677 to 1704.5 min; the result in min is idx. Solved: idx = 7.7 min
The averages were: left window 5.18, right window 4.72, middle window 3.54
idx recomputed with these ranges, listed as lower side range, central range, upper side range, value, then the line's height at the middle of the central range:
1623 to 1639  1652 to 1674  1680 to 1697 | 4.4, 4.29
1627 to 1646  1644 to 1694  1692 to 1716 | 8.8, 4.45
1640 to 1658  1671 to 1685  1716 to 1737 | 6.1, 4.92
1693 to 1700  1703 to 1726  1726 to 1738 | 1.9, 4.3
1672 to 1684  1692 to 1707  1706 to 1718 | -1.3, 3.38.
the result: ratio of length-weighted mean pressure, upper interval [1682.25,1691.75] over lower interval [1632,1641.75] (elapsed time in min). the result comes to 0.69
